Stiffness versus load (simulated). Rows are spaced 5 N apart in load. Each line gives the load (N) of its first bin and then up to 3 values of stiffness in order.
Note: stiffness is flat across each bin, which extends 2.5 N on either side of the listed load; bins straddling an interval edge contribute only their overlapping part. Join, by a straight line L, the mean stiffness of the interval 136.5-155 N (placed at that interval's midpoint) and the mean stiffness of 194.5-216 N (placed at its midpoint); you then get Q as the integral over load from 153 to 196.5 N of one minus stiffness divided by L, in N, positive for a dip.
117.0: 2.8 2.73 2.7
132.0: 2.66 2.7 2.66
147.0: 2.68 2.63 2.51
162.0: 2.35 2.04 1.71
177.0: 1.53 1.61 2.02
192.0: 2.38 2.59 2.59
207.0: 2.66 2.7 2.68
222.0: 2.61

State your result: 9.58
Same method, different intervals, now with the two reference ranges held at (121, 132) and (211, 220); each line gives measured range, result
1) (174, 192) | 5.9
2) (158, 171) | 2.5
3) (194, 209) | 0.5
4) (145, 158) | 0.4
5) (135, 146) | 0.1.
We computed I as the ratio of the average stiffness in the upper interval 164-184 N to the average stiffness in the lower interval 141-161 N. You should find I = 0.67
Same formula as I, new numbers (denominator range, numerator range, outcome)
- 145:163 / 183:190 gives 0.77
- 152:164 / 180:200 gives 0.88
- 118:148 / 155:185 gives 0.72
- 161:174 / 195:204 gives 1.29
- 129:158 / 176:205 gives 0.82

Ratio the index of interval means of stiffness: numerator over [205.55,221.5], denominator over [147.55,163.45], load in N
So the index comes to 1.1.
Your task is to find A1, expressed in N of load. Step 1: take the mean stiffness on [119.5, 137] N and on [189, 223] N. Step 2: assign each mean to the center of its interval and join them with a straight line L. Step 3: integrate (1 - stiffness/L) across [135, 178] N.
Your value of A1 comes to 5.3 N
